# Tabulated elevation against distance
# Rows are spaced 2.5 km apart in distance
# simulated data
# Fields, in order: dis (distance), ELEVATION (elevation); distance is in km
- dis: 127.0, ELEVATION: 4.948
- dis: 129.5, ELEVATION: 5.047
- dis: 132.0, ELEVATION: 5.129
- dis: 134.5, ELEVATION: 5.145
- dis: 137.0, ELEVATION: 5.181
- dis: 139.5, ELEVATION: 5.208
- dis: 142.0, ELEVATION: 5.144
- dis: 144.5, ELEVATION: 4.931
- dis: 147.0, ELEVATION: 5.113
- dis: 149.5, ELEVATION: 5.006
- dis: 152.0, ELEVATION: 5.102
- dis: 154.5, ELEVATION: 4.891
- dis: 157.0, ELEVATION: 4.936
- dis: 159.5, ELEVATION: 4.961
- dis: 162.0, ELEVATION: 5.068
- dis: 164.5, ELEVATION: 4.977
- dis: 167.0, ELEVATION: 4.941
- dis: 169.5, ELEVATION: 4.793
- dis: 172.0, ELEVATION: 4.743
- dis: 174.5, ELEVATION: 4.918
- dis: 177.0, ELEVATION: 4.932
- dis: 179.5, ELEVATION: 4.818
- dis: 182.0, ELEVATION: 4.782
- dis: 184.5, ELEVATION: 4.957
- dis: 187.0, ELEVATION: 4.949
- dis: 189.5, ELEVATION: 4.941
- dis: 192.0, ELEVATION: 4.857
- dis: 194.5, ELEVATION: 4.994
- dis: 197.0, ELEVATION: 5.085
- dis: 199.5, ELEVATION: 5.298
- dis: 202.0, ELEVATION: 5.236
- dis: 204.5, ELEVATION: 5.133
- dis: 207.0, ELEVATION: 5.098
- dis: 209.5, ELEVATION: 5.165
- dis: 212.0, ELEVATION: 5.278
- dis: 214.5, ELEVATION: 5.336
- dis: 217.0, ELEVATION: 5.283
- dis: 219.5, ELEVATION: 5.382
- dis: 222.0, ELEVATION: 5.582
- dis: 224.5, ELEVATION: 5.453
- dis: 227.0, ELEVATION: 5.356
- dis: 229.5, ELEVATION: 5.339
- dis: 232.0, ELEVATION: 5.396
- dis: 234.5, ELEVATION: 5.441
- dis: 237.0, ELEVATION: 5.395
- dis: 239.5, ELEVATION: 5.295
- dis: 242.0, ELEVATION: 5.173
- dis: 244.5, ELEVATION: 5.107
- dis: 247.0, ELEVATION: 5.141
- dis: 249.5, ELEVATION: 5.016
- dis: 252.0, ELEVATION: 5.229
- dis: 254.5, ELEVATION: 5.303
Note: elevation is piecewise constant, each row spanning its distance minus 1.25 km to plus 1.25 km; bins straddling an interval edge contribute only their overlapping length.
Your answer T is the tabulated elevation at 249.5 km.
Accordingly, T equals 5.016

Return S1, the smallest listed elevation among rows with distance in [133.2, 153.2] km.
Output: 4.931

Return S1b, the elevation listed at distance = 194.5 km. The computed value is 4.994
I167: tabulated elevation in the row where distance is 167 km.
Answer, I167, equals 4.941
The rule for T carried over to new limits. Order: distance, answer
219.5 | 5.382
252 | 5.229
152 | 5.102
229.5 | 5.339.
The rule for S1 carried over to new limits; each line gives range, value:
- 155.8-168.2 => 4.936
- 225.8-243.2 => 5.173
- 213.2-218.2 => 5.283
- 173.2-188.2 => 4.782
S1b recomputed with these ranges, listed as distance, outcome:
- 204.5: 5.133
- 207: 5.098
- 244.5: 5.107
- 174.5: 4.918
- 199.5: 5.298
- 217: 5.283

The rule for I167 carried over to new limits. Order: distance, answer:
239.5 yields 5.295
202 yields 5.236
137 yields 5.181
